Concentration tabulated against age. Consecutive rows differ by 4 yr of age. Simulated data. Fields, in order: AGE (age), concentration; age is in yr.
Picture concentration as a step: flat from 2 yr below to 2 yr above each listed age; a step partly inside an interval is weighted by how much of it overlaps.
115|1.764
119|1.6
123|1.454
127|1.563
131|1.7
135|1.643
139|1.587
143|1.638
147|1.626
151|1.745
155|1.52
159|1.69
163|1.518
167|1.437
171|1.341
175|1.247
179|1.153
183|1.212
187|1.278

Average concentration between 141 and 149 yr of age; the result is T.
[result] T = 1.63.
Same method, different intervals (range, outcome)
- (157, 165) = 1.6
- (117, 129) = 1.54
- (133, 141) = 1.61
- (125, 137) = 1.64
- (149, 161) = 1.65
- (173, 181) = 1.2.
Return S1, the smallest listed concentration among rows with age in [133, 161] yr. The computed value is 1.52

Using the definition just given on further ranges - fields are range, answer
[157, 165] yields 1.518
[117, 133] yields 1.454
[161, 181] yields 1.153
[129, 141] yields 1.587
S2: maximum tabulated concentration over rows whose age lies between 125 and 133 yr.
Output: 1.7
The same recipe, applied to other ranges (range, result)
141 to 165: 1.745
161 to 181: 1.518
